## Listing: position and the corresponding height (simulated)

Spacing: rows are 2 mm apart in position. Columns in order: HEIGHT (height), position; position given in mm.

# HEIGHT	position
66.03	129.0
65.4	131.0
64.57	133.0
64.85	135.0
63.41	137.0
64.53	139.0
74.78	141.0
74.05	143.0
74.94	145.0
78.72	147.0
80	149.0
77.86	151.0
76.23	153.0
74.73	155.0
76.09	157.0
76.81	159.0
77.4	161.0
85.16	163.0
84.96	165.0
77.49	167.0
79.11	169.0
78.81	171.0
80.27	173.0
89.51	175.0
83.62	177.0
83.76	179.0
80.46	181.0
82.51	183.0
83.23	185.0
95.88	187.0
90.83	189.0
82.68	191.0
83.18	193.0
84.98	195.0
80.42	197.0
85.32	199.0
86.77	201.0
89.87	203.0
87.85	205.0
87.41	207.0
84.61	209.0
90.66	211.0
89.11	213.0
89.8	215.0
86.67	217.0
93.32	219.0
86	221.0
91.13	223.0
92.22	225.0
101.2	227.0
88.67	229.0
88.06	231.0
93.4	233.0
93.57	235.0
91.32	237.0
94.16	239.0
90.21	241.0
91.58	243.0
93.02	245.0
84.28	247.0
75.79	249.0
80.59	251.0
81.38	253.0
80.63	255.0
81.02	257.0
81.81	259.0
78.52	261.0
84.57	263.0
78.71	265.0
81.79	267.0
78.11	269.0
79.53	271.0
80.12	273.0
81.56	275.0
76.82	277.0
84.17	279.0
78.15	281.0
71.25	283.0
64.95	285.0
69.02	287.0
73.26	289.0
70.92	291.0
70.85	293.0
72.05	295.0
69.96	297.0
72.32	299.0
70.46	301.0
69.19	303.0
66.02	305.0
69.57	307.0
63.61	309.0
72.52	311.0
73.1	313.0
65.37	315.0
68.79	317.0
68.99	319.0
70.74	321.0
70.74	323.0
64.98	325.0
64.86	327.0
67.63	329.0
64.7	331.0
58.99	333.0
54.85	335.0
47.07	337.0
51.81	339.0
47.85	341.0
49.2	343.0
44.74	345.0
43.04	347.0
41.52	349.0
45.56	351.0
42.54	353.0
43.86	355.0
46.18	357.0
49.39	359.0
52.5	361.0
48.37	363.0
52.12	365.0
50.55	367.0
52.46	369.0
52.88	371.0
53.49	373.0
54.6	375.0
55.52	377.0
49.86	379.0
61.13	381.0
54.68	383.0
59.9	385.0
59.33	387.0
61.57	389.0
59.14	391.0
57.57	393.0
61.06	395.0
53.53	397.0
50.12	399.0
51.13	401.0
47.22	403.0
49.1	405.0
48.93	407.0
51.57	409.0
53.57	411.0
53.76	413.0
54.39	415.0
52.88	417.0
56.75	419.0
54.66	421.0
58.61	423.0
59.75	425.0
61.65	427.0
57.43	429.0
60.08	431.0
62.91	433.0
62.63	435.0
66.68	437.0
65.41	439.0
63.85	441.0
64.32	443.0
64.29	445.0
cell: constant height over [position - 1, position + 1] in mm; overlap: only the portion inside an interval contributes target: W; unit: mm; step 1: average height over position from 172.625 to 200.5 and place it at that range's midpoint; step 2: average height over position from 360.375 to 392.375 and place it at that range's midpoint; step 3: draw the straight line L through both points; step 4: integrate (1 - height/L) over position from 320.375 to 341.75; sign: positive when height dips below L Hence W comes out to 0.6 mm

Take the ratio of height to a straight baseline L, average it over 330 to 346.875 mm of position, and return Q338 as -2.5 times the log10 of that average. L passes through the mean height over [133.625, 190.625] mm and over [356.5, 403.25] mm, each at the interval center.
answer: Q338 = 0.137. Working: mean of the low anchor 78.9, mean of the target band 51.9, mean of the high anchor 54.1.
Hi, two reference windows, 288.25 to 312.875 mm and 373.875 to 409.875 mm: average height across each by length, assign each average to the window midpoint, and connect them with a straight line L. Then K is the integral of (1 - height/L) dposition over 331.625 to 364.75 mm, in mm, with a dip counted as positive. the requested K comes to 7.41 mm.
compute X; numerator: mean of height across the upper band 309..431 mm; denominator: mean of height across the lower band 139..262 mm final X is 0.66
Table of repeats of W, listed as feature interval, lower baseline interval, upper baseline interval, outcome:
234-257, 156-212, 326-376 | -4.7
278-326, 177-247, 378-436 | 2.0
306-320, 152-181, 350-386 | -2.3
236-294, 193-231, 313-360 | -4.4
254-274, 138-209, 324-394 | -3.8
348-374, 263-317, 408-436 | 6.4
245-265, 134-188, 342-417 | -4.3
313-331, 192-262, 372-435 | 0.6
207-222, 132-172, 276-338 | -3.3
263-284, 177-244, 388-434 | -0.3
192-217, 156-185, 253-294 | -2.1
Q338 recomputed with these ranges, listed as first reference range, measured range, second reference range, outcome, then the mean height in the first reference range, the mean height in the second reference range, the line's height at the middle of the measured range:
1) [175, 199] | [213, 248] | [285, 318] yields -0.153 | 84.9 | 69.7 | 79.1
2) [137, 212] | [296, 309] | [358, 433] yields -0.050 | 81.5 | 54.7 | 66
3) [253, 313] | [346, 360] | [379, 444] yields 0.414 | 75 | 57.2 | 65.3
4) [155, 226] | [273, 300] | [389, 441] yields -0.013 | 84.9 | 56.7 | 72.8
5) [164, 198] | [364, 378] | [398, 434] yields 0.137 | 83.6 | 54.7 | 60.2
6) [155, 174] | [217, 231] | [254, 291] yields -0.166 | 79.3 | 77.8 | 78.5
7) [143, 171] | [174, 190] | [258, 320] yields -0.117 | 78.3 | 73.7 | 77.4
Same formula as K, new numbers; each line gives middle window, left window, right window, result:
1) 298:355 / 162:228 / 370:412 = 4.6 mm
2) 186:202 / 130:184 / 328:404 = -3.1 mm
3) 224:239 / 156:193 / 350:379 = -4.1 mm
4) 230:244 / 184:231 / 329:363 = -2.0 mm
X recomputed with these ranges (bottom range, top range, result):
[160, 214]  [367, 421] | 0.64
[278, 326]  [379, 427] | 0.78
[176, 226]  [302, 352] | 0.69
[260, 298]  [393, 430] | 0.71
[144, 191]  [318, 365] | 0.66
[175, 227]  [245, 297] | 0.89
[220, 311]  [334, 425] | 0.65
